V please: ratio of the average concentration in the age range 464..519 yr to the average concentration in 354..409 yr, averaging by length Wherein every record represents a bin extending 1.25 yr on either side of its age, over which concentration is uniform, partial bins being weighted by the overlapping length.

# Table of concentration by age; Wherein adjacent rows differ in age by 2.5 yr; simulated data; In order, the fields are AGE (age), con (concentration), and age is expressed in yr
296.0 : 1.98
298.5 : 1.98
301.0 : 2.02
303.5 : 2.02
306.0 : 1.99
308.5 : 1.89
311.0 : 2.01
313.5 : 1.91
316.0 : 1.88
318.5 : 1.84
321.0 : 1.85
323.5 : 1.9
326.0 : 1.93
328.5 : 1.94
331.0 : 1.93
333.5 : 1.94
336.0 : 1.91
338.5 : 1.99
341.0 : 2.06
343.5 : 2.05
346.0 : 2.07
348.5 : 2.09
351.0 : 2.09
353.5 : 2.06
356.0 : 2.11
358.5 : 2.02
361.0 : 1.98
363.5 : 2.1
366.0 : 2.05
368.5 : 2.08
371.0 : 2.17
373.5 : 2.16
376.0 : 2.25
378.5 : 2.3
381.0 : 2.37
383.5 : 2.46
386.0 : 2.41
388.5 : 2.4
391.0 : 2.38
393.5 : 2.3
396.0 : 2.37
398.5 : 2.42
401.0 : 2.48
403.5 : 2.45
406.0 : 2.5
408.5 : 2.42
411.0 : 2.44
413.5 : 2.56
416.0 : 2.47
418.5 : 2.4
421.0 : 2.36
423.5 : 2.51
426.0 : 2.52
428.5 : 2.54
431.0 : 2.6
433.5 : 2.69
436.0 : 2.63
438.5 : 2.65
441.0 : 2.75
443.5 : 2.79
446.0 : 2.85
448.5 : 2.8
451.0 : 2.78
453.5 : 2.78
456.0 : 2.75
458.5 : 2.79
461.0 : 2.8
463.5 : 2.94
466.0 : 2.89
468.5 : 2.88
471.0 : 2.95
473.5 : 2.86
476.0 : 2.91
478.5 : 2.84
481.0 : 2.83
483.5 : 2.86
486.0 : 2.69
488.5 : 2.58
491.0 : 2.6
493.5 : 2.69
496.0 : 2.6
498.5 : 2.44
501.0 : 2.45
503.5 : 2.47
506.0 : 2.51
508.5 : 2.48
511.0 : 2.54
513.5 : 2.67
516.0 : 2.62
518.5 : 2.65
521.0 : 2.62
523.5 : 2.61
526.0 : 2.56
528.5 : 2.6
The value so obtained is 1.18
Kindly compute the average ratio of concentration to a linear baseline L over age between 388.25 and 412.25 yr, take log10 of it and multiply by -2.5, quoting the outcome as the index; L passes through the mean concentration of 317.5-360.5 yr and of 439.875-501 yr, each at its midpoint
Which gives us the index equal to -0.03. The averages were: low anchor 1.99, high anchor 2.77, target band 2.42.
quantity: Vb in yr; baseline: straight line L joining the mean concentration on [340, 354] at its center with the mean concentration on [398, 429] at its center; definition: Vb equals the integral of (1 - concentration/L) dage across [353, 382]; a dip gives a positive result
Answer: 0.7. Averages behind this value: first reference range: 2.07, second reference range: 2.47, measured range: 2.14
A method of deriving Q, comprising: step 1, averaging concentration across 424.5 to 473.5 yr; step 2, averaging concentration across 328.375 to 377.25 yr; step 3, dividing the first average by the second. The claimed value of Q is 1.34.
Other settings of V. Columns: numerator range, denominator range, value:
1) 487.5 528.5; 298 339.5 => 1.33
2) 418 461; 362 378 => 1.25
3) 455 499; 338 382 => 1.32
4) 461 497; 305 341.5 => 1.45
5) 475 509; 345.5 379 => 1.25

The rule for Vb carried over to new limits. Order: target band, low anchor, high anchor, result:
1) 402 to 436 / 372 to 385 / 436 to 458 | 0.98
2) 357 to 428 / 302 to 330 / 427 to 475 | 2.14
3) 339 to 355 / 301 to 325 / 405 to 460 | 0.42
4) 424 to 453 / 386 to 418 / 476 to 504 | -1.87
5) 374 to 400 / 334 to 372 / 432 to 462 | -0.63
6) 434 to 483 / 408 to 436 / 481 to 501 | -4.48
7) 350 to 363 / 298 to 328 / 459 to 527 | 0.38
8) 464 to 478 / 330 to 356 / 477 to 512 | -2.07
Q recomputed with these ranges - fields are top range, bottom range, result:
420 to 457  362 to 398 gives 1.17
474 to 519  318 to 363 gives 1.33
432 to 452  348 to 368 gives 1.33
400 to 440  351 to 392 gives 1.14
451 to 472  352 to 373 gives 1.37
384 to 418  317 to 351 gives 1.24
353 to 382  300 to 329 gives 1.11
